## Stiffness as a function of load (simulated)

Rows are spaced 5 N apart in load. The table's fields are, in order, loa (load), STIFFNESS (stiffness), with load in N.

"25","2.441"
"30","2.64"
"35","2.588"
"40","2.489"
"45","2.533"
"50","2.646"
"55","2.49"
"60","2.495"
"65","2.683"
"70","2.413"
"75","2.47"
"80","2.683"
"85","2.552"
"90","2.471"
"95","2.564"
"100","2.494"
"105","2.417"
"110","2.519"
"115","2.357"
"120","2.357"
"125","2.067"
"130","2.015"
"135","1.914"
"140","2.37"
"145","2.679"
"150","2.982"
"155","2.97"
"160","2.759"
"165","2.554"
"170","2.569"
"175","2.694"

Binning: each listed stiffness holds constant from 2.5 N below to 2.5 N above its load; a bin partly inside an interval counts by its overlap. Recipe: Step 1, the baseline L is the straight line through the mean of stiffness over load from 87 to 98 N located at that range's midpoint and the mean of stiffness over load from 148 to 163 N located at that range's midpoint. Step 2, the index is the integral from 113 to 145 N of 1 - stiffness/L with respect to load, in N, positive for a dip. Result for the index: 6.0 N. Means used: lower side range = 2.52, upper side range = 2.89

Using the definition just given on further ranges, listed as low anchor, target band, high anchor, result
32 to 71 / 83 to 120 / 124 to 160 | 0.45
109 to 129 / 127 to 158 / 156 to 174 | 0.02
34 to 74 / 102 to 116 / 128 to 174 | 0.56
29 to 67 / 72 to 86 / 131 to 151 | -0.28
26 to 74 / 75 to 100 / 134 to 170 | 0.26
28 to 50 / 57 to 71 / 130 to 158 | 0.11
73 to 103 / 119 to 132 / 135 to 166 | 2.41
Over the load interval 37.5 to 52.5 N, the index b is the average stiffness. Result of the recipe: 2.56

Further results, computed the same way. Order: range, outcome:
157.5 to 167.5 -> 2.66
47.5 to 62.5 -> 2.54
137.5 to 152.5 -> 2.68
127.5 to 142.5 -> 2.1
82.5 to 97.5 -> 2.53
